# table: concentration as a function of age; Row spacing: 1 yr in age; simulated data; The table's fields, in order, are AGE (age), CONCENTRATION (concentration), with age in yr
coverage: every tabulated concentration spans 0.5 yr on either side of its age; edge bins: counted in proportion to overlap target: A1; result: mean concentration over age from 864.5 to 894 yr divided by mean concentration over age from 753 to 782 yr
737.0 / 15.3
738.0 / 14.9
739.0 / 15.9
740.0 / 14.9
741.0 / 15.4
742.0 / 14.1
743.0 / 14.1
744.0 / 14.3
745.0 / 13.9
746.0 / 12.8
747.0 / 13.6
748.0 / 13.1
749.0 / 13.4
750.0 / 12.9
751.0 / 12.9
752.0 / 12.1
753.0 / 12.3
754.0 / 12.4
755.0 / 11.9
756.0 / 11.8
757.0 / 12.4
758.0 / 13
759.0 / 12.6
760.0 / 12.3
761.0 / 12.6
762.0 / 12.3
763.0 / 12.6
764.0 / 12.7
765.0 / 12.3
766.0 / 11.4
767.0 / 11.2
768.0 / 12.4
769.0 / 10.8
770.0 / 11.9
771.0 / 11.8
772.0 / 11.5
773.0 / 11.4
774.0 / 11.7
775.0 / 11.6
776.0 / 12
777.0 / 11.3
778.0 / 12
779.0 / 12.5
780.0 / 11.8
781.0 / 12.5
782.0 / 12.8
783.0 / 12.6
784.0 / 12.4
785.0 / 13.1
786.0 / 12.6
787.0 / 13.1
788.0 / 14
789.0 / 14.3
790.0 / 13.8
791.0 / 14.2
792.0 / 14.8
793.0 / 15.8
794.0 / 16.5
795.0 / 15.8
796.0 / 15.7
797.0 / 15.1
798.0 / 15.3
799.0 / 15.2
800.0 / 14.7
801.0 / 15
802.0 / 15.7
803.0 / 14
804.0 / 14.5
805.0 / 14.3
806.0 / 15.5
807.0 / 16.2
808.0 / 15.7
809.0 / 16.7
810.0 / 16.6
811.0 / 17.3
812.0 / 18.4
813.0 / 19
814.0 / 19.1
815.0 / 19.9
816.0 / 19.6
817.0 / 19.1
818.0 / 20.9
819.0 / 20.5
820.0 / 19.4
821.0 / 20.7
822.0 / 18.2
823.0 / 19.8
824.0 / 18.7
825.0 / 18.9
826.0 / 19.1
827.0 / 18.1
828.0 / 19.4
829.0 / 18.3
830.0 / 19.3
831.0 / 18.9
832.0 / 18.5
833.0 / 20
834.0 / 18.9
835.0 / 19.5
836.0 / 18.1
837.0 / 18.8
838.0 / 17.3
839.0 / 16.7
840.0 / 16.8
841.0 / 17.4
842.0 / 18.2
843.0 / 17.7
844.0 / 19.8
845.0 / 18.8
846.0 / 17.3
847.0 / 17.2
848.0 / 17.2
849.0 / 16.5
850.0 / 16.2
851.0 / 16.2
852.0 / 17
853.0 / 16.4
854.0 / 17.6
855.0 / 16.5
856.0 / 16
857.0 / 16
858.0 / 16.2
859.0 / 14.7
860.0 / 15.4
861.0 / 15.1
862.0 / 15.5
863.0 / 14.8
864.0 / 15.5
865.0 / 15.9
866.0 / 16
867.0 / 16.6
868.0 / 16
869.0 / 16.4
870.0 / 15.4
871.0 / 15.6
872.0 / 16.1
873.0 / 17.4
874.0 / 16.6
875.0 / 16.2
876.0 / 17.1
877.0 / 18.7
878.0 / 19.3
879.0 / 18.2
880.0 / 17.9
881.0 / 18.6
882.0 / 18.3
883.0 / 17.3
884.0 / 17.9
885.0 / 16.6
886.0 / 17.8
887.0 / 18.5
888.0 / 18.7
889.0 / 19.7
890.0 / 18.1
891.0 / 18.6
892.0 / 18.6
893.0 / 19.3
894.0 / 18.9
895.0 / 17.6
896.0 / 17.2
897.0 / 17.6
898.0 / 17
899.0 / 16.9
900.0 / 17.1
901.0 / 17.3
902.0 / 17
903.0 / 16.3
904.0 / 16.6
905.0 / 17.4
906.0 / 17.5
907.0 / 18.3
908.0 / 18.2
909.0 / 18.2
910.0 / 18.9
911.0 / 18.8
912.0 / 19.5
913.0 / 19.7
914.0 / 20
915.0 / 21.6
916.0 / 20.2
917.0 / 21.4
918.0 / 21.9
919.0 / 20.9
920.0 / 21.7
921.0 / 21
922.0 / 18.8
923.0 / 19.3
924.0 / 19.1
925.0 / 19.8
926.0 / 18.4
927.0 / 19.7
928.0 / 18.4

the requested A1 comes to 1.45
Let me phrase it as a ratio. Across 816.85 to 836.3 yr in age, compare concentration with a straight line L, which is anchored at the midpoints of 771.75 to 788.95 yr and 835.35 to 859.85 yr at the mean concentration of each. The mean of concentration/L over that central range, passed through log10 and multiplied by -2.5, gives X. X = -0.23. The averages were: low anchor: 12.4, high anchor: 17.1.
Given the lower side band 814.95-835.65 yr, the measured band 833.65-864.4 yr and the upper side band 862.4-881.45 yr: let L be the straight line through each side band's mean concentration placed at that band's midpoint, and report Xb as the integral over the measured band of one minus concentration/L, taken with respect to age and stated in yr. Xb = 1.83 yr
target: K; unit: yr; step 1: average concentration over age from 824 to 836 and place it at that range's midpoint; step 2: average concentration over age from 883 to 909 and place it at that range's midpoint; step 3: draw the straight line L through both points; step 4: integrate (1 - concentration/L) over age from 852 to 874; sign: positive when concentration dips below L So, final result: 2.8 yr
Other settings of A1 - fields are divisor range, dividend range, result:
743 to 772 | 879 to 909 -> 1.43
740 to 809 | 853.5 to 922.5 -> 1.33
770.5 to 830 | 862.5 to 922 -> 1.15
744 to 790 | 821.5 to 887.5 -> 1.40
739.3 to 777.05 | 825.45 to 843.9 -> 1.46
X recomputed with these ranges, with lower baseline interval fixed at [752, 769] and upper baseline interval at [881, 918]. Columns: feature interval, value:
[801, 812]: -0.108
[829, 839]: -0.206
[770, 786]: 0.079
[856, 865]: 0.079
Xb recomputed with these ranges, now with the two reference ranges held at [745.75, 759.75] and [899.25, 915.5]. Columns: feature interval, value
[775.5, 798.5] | 0.4 yr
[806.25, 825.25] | -4.7 yr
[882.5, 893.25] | -0.4 yr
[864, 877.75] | 0.4 yr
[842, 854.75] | -1.0 yr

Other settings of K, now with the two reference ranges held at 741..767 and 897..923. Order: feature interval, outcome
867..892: 0.2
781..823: -3.8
